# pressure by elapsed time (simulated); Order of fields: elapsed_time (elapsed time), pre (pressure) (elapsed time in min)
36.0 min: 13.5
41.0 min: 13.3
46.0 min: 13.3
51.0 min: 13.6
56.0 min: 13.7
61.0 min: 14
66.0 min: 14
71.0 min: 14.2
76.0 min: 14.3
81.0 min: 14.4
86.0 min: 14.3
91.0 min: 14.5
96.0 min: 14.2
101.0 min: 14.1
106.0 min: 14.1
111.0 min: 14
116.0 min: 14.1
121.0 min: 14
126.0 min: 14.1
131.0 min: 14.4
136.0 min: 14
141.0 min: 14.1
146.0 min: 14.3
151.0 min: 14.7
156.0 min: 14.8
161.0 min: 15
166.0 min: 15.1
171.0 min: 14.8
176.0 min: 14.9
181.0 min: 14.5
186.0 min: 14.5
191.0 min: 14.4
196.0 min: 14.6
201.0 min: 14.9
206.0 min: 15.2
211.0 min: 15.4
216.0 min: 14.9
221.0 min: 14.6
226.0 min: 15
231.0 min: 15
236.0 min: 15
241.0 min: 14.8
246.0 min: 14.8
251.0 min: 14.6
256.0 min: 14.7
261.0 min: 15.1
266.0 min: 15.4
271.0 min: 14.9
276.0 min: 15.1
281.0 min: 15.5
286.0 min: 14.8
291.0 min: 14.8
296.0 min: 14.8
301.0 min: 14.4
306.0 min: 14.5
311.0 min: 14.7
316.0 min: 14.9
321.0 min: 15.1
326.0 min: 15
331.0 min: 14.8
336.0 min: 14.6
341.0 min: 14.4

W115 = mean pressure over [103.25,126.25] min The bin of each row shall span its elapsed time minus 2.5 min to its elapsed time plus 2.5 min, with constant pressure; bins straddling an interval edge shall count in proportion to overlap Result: 14.1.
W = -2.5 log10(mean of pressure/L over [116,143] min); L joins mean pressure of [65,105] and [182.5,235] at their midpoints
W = 0.03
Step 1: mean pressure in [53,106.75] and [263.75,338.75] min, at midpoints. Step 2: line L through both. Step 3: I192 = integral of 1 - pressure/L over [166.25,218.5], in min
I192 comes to -1.1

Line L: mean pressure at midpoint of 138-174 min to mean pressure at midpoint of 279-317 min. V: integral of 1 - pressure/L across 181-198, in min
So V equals 0.2 min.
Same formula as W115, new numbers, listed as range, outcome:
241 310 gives 14.9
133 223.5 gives 14.7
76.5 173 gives 14.4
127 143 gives 14.2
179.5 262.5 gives 14.8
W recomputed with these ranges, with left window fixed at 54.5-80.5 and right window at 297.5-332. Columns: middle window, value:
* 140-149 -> 0.004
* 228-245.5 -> -0.027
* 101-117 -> 0.010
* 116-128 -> 0.013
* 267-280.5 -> -0.034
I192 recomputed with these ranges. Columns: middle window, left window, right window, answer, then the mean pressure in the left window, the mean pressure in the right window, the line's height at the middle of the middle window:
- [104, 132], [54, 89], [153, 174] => 0.8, 14.1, 14.9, 14.5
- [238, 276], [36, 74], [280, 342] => -0.9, 13.7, 14.8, 14.6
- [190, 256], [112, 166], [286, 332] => -1.3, 14.4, 14.8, 14.6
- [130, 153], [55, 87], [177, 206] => 0.2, 14.1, 14.7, 14.4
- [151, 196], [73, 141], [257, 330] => -0.9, 14.2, 14.9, 14.5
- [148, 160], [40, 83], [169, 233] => -0.2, 13.9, 14.8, 14.5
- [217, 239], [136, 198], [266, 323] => -0.2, 14.6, 14.9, 14.7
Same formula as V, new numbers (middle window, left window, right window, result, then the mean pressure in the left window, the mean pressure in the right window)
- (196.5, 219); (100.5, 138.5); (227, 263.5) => -0.63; 14.1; 14.9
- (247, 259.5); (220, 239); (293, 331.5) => 0.15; 14.9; 14.8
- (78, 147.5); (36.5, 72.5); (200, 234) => -0.09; 13.7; 15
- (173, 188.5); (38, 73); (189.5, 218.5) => 0.09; 13.7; 14.9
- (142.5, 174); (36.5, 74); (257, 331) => -1.16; 13.7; 14.9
